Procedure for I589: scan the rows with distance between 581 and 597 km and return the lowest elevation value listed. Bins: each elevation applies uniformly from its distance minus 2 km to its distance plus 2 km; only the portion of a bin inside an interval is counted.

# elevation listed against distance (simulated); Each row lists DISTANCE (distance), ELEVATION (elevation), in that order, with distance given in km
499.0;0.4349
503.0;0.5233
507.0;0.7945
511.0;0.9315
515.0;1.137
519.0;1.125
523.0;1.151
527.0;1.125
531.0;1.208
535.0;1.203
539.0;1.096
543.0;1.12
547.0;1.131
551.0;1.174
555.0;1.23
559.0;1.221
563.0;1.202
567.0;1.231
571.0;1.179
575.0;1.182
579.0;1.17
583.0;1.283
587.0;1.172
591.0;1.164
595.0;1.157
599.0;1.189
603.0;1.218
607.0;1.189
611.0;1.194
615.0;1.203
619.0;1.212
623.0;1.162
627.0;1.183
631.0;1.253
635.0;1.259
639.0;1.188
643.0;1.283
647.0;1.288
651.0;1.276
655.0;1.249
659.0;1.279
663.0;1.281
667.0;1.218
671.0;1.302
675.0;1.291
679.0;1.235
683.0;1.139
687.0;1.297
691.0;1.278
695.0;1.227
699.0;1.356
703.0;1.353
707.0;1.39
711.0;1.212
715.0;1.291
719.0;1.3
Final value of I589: 1.157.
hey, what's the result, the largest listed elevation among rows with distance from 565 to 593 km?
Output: 1.283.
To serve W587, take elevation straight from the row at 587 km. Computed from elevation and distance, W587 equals 1.172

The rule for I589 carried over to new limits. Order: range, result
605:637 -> 1.162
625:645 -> 1.183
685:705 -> 1.227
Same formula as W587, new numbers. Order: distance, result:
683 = 1.139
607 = 1.189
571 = 1.179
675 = 1.291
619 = 1.212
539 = 1.096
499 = 0.4349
